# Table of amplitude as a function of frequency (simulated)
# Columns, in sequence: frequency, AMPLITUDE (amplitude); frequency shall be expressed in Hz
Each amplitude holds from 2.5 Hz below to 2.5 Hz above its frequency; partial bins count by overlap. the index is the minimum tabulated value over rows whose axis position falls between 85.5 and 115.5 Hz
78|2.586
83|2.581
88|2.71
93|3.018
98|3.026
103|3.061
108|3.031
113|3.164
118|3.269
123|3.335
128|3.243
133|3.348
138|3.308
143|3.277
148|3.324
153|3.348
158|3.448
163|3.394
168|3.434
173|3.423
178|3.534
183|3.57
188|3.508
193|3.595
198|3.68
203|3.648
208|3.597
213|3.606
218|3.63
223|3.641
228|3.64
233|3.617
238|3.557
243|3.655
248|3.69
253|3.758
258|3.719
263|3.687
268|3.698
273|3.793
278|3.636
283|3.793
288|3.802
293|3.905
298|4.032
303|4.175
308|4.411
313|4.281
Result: 2.71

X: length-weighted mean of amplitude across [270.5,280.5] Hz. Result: 3.71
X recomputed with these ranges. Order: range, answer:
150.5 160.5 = 3.4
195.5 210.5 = 3.64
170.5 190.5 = 3.51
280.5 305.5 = 3.94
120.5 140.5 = 3.31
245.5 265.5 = 3.71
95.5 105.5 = 3.04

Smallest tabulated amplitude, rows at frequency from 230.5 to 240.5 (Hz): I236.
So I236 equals 3.557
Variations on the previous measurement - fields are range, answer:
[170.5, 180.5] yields 3.423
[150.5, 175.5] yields 3.348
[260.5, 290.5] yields 3.636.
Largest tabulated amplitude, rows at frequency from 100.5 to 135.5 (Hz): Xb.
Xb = 3.348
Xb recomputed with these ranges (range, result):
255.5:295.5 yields 3.905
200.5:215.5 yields 3.648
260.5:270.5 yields 3.698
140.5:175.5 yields 3.448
